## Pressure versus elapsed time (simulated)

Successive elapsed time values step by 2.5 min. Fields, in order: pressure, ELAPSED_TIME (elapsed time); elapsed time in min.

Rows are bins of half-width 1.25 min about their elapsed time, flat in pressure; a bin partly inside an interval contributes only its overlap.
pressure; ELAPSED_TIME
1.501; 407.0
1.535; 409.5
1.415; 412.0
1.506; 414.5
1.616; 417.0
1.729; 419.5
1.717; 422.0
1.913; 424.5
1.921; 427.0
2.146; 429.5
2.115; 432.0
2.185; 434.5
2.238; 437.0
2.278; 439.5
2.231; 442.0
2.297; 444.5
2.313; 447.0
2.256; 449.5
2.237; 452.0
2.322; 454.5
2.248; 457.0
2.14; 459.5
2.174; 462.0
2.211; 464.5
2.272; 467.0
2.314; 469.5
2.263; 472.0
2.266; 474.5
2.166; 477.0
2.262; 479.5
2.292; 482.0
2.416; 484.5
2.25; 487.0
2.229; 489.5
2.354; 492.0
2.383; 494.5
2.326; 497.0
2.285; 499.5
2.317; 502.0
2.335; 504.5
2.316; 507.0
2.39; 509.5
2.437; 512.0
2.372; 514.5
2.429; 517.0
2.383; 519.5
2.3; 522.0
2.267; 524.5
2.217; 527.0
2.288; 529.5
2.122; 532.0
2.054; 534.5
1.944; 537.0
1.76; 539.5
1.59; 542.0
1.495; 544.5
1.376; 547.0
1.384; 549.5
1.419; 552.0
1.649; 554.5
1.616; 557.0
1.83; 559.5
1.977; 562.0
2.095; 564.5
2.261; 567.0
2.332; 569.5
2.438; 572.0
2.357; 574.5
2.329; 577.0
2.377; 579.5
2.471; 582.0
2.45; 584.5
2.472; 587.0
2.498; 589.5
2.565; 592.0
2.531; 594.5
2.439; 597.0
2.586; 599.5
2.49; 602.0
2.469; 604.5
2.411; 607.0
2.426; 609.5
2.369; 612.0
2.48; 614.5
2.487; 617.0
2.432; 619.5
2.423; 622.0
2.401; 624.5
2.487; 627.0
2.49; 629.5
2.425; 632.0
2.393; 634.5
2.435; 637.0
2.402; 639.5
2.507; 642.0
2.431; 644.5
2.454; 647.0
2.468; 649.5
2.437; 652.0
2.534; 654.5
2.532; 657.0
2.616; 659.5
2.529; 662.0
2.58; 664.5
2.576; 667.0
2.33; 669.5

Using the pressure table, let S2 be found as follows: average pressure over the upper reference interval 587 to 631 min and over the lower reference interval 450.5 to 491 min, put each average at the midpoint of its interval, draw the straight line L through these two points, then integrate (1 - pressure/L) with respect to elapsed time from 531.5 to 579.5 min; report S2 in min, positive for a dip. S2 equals 9.71 min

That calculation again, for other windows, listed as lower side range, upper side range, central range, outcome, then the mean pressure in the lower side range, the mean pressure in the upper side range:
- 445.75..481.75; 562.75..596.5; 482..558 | 7.19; 2.25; 2.39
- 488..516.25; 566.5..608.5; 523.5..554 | 7.23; 2.34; 2.44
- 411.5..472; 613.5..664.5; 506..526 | -1.16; 2.09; 2.47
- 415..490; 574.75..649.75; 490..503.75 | -0.53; 2.16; 2.45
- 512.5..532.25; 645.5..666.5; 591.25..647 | 0.11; 2.31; 2.52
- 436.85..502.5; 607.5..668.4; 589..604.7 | -0.60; 2.27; 2.47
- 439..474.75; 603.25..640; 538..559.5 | 7.28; 2.25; 2.44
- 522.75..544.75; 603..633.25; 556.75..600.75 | -1.74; 2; 2.44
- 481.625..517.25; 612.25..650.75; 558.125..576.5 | 1.60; 2.34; 2.45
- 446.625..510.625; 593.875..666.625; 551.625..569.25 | 3.70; 2.28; 2.47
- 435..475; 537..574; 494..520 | -4.28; 2.25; 1.82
